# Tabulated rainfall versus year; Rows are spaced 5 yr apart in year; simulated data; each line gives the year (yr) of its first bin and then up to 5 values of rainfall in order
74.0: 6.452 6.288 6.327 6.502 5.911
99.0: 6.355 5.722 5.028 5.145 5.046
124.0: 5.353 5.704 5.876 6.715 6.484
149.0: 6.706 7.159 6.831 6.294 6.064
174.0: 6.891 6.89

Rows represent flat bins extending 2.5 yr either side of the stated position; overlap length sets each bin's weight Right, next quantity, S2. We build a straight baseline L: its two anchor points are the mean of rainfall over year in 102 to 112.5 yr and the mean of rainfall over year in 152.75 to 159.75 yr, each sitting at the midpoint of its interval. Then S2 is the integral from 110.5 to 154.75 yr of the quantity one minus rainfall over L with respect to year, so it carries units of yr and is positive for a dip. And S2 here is 1.9 yr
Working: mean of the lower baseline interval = 5.34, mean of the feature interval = 5.95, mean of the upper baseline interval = 7.01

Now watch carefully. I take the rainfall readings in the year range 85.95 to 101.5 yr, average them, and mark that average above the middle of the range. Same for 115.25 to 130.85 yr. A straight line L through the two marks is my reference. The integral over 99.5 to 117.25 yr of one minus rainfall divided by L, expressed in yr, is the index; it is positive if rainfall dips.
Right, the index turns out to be 1.2 yr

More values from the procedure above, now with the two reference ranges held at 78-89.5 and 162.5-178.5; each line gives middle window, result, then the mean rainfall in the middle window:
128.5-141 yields 0.6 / 6.14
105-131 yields 4.6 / 5.27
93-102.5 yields 0.4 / 6.12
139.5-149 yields -0.2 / 6.59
